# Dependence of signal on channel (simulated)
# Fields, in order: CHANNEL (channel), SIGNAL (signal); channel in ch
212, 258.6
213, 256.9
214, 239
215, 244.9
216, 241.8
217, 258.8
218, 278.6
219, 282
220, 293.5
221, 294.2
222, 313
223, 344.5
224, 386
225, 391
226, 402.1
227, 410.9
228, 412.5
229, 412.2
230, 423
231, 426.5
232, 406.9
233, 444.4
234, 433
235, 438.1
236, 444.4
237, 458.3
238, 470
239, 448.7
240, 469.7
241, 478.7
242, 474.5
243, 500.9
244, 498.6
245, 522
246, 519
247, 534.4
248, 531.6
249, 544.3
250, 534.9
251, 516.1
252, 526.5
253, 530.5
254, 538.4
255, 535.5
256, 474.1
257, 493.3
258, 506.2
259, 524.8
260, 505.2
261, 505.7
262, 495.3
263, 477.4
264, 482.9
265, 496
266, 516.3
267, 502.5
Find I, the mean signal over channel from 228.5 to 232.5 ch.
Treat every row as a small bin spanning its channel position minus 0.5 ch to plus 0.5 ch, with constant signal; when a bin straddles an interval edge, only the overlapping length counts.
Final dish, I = 417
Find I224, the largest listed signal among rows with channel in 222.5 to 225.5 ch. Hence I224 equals 391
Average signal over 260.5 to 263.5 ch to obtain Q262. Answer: 493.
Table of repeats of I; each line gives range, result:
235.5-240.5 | 458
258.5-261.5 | 512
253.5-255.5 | 537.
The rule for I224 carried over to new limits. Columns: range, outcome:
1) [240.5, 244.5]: 500.9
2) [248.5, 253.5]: 544.3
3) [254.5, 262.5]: 535.5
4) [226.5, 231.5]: 426.5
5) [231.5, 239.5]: 470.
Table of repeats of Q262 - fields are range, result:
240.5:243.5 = 485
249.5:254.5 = 529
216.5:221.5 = 281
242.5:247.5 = 515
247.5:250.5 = 537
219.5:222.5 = 300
